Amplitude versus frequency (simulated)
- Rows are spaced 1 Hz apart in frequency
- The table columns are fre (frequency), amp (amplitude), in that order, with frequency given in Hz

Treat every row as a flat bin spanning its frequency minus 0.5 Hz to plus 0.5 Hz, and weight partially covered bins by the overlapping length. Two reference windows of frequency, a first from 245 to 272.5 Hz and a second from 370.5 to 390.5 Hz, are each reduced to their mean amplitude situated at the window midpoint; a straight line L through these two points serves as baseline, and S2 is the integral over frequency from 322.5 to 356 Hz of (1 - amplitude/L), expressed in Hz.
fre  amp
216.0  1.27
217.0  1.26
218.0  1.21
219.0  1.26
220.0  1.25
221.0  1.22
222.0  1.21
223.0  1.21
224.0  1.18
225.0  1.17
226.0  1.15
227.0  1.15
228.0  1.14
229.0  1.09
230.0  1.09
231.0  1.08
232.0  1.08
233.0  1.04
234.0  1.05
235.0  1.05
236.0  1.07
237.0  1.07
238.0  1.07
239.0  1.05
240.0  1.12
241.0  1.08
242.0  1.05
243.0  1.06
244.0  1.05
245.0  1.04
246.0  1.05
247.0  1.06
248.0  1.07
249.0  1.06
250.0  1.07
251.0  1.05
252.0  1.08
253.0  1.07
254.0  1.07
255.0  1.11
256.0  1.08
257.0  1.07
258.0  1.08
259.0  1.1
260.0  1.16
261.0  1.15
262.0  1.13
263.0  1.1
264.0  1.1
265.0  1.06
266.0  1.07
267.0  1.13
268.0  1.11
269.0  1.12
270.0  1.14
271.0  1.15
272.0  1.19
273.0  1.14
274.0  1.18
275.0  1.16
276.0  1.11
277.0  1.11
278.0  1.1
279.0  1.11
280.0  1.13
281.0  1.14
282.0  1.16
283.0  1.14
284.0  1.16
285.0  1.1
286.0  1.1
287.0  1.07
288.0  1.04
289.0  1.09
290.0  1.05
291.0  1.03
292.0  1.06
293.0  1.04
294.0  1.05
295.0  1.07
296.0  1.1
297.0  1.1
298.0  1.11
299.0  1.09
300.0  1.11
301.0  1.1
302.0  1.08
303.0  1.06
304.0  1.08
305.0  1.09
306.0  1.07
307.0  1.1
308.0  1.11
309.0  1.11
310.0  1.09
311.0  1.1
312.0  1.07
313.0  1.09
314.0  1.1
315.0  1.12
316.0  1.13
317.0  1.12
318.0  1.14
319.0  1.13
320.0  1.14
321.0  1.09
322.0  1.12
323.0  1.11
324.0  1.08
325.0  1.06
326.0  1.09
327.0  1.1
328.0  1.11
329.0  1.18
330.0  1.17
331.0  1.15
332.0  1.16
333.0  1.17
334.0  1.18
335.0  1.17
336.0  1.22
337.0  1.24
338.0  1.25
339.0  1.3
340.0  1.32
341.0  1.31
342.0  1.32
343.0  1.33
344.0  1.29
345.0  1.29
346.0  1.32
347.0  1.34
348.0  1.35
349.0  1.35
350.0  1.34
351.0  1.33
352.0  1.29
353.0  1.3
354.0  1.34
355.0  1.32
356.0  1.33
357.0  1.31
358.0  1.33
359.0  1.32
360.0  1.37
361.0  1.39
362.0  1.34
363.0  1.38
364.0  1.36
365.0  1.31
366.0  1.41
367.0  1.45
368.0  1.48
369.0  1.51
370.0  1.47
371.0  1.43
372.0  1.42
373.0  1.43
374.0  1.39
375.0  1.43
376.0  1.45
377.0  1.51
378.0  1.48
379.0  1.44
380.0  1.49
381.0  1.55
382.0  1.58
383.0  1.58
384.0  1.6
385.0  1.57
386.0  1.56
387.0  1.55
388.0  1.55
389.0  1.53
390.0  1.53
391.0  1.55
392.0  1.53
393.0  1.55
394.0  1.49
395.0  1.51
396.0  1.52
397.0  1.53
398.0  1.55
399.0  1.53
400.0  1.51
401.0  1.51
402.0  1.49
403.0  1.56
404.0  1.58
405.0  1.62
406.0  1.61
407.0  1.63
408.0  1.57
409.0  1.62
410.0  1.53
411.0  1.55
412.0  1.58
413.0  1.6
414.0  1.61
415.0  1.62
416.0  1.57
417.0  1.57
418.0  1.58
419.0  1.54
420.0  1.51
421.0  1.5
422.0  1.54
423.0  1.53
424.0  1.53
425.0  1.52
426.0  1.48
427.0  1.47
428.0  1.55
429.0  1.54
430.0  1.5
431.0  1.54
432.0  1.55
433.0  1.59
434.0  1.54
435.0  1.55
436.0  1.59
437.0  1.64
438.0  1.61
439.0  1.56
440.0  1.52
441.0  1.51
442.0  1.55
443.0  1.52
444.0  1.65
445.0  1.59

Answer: 3.1 Hz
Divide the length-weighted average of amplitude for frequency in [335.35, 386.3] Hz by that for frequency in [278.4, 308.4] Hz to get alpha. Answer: 1.3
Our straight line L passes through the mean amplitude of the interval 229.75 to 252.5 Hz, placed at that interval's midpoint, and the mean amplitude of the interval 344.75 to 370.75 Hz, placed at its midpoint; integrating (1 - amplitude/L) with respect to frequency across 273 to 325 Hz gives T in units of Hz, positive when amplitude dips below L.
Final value 4.7 Hz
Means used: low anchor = 1.06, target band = 1.1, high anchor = 1.36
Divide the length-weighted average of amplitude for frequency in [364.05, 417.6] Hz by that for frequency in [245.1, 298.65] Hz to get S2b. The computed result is 1.39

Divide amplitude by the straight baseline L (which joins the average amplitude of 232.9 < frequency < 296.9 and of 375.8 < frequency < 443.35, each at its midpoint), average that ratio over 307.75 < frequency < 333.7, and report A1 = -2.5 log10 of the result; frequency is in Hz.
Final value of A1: 0.137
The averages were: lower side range 1.09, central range 1.12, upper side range 1.55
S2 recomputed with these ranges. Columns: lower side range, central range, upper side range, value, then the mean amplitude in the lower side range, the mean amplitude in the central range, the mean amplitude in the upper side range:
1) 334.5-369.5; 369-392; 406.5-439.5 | -1.3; 1.33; 1.5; 1.56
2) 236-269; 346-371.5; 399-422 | 0.8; 1.08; 1.37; 1.57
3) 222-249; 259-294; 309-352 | 0.7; 1.09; 1.11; 1.19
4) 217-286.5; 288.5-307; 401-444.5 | 2.3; 1.11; 1.08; 1.56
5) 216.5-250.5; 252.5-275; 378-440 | 1.4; 1.11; 1.12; 1.55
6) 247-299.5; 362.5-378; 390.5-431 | -0.2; 1.1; 1.43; 1.55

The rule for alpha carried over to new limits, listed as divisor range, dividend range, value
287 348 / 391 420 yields 1.36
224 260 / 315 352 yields 1.12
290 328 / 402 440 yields 1.43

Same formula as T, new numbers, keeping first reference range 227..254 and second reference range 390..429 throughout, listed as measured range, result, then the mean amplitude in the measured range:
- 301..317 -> 2.1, 1.09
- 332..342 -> 0.8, 1.24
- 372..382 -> -0.1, 1.47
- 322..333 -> 1.6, 1.12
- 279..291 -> 0.9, 1.1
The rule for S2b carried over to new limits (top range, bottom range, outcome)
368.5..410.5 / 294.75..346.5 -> 1.33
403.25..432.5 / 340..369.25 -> 1.16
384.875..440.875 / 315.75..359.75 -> 1.26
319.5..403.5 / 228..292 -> 1.25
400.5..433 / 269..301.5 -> 1.40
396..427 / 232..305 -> 1.42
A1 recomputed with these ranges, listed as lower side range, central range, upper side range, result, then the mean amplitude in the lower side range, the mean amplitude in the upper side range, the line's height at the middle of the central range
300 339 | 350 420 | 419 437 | -0.09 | 1.13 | 1.53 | 1.37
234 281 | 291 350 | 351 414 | 0.12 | 1.1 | 1.48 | 1.29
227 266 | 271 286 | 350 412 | 0.03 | 1.08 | 1.47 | 1.17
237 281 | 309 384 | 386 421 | 0.07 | 1.1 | 1.55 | 1.37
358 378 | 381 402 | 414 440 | -0.05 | 1.41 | 1.55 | 1.47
